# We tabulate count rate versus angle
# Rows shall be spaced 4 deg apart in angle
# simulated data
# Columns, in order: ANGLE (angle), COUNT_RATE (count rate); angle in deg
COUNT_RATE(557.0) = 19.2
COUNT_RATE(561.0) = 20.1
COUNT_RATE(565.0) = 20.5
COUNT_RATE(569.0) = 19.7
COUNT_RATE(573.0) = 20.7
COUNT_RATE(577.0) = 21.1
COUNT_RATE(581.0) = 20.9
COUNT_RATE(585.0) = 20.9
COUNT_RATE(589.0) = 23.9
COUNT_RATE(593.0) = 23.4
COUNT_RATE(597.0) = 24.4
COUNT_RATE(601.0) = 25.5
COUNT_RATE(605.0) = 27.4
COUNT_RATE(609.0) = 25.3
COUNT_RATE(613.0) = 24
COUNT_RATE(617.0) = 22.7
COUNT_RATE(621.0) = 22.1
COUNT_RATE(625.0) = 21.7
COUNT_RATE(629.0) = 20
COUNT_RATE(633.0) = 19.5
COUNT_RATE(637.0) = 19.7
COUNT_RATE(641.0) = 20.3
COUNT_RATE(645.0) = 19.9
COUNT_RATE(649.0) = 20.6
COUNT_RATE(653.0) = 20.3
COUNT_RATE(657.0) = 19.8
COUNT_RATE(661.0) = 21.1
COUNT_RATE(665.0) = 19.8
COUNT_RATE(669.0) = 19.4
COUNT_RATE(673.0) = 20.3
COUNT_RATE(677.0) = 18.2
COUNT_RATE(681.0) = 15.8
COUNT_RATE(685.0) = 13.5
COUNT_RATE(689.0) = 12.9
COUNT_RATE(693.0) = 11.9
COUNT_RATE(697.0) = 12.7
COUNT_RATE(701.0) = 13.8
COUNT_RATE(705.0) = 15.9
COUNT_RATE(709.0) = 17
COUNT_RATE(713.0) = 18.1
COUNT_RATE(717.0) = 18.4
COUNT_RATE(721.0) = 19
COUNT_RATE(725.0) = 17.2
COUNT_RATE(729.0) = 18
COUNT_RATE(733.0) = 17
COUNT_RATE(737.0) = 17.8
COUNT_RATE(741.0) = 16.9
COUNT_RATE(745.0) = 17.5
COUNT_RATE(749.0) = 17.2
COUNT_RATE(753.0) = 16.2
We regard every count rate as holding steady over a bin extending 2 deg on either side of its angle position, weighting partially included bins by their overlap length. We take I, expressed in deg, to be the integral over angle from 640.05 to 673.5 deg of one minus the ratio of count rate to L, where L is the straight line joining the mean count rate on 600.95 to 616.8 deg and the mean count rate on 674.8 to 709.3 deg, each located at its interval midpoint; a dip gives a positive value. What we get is -2.0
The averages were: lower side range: 25.2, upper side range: 14.5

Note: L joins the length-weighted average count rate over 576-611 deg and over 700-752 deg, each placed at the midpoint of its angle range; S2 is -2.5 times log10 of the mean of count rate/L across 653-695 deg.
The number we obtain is 0.144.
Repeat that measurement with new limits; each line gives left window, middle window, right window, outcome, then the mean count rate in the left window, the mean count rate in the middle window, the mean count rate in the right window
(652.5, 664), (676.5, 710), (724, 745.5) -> 0.30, 20.4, 14.4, 17.4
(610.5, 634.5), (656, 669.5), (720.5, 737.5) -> 0.01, 21.8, 20.1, 17.7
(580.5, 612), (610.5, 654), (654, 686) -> 0.02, 24.1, 21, 18.7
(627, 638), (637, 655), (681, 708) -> -0.10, 19.7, 20.2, 13.8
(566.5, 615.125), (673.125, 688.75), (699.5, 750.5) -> 0.19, 23.1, 16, 17.2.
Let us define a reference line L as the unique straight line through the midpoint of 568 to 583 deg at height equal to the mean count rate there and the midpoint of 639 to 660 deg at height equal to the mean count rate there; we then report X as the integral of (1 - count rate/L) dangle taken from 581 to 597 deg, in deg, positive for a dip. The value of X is -1.7 deg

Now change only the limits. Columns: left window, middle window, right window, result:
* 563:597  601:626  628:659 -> -4.01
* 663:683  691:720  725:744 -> 3.97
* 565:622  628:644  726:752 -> 1.07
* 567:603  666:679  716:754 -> 0.12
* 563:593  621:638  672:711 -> -1.86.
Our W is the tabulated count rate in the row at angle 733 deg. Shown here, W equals 17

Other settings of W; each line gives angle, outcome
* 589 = 23.9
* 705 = 15.9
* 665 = 19.8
